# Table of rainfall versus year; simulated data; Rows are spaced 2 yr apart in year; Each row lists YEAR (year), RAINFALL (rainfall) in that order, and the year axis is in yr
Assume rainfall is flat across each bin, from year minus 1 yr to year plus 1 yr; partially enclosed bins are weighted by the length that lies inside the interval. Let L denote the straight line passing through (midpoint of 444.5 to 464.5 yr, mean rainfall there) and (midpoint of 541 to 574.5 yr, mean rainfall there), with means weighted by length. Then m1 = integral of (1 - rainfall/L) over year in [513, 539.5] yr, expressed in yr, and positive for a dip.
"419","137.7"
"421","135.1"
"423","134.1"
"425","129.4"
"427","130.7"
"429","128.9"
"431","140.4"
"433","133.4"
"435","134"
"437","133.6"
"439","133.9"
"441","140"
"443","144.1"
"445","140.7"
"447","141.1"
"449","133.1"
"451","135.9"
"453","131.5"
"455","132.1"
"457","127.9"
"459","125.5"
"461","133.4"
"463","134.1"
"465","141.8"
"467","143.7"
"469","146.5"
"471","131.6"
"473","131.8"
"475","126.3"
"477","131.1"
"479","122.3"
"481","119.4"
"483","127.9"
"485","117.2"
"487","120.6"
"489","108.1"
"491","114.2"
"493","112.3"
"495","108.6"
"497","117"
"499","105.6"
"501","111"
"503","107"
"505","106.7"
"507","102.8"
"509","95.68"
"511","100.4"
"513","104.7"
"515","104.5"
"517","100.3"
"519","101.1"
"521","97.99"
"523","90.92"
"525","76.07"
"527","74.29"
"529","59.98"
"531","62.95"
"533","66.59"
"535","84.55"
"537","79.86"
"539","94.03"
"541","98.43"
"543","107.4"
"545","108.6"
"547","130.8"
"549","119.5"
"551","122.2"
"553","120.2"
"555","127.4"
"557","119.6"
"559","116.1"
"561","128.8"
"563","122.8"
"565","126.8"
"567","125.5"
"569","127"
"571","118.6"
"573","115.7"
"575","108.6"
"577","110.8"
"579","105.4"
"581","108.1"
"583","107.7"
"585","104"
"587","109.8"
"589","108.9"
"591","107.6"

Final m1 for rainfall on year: 8.46 yr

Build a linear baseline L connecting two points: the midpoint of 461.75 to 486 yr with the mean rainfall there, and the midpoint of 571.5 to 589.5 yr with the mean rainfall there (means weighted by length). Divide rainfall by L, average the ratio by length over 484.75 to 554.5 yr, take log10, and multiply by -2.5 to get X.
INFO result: 0.203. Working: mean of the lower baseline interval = 131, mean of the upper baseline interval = 109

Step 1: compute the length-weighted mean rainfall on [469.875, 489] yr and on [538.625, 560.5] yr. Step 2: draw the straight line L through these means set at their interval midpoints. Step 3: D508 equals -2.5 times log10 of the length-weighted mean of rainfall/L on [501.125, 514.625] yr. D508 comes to 0.17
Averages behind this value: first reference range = 125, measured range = 103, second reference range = 116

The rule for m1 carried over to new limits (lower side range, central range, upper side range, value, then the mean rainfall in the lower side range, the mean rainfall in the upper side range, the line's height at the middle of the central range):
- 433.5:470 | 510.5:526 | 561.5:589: 3.46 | 136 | 115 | 125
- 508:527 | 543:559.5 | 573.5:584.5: -2.78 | 95.7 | 108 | 103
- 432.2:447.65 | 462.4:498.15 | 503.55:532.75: -3.58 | 138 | 90.9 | 114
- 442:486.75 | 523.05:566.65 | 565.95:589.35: 5.76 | 132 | 113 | 118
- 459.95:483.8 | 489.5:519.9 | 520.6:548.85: 0.94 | 133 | 88.8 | 110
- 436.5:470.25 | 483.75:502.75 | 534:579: 2.24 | 136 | 114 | 128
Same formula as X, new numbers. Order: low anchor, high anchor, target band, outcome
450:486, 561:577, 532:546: 0.329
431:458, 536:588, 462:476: -0.044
